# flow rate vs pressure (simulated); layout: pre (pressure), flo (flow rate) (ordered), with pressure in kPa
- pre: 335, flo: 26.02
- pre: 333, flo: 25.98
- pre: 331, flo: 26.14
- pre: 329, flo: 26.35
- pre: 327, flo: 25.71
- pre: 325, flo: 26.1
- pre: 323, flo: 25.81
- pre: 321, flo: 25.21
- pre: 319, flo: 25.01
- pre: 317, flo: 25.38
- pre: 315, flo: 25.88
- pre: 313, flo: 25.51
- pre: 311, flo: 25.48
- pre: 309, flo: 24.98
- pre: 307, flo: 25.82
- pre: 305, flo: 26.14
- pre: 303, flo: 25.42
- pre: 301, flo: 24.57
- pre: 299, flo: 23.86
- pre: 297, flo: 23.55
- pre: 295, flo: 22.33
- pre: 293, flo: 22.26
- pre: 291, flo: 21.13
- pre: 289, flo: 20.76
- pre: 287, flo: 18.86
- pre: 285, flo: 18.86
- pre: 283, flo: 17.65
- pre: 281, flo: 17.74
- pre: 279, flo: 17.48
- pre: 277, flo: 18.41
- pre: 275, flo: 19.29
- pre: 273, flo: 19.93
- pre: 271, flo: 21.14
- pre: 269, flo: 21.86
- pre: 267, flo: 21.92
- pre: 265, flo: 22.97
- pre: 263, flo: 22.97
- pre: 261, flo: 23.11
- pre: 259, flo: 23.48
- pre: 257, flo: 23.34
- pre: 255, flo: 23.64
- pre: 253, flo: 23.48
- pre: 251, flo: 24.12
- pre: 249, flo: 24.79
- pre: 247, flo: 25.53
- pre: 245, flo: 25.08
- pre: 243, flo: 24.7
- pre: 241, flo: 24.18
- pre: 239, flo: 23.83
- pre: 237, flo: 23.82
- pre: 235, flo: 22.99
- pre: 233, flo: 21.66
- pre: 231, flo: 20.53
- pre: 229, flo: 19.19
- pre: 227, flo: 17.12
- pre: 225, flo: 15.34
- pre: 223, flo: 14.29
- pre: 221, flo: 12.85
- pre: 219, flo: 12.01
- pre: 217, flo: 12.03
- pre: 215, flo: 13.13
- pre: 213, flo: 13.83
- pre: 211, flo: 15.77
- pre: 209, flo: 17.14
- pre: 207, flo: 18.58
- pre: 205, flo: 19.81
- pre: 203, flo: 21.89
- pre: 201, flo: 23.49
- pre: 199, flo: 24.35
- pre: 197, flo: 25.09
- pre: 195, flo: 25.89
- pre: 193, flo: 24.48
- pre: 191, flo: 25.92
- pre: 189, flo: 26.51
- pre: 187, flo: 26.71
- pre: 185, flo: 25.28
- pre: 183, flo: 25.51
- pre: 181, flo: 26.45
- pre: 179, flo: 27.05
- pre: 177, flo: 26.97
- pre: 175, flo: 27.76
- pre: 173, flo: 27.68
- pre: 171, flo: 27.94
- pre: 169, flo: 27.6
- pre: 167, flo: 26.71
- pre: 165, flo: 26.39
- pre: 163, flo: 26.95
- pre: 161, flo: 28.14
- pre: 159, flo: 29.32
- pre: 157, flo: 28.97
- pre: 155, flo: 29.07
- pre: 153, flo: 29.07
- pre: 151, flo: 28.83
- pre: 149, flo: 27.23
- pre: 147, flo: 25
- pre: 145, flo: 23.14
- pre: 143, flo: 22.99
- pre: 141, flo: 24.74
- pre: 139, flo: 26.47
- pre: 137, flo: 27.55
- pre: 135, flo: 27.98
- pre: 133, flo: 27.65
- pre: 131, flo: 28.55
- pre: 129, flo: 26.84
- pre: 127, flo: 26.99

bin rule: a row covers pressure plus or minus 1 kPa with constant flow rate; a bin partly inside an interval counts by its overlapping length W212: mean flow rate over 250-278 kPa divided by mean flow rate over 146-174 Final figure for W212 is 0.80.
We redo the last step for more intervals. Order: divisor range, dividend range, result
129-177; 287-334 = 0.91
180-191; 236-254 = 0.94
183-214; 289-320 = 1.09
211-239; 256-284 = 1.22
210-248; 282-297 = 1.09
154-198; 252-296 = 0.78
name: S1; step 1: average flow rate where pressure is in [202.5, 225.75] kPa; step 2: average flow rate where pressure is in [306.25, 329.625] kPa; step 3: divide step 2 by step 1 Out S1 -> 1.7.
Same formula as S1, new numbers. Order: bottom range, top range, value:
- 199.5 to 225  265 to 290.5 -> 1.20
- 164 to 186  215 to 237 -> 0.63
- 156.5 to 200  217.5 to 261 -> 0.79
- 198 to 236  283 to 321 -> 1.33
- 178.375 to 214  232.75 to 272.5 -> 1.02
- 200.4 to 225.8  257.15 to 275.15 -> 1.37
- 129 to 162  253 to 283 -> 0.78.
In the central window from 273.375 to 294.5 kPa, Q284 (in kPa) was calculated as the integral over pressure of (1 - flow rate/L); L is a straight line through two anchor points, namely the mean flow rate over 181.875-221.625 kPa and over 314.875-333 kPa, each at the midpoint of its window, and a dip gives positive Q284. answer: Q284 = 4.15 kPa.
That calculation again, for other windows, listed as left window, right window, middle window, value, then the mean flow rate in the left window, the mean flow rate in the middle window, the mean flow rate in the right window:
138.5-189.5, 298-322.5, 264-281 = 3.6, 26.9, 20.2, 25.3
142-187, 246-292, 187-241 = 10.0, 27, 19.9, 21.4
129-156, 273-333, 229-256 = 1.1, 26.8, 23.6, 23.2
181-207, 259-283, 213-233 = 6.5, 24.4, 15.4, 20.6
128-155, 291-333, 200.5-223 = 8.5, 26.7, 16.2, 25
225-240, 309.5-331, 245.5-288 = 2.2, 20.9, 21.5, 25.7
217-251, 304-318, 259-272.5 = 0.1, 20.4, 22.3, 25.6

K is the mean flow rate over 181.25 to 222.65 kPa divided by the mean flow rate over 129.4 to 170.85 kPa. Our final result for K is 0.8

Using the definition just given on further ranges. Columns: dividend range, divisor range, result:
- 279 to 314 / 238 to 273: 0.96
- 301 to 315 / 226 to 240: 1.20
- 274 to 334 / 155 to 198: 0.87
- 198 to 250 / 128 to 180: 0.72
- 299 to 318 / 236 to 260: 1.05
